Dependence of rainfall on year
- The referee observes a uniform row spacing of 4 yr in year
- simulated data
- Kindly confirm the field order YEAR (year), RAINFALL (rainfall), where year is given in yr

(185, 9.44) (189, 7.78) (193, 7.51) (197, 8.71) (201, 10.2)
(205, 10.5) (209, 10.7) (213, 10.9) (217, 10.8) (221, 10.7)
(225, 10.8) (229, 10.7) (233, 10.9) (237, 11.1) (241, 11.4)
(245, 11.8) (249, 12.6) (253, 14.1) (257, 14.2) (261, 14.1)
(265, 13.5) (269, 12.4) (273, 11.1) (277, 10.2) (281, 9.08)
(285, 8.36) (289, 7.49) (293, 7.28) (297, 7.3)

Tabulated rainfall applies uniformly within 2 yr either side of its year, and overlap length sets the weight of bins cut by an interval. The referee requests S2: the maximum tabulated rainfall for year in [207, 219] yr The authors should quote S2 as 10.9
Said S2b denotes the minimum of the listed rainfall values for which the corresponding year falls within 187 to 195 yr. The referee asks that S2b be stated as 7.51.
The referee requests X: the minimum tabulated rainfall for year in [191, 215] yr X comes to 7.51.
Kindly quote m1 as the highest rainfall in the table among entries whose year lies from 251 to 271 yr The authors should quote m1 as 14.2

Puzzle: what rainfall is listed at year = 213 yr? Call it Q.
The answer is 10.9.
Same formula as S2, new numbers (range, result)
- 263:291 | 13.5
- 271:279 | 11.1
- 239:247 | 11.8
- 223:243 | 11.4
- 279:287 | 9.08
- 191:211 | 10.7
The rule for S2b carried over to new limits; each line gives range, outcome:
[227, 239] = 10.7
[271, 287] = 8.36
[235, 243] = 11.1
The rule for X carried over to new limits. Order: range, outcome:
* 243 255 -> 11.8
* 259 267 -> 13.5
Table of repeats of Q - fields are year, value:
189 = 7.78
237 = 11.1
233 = 10.9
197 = 8.71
